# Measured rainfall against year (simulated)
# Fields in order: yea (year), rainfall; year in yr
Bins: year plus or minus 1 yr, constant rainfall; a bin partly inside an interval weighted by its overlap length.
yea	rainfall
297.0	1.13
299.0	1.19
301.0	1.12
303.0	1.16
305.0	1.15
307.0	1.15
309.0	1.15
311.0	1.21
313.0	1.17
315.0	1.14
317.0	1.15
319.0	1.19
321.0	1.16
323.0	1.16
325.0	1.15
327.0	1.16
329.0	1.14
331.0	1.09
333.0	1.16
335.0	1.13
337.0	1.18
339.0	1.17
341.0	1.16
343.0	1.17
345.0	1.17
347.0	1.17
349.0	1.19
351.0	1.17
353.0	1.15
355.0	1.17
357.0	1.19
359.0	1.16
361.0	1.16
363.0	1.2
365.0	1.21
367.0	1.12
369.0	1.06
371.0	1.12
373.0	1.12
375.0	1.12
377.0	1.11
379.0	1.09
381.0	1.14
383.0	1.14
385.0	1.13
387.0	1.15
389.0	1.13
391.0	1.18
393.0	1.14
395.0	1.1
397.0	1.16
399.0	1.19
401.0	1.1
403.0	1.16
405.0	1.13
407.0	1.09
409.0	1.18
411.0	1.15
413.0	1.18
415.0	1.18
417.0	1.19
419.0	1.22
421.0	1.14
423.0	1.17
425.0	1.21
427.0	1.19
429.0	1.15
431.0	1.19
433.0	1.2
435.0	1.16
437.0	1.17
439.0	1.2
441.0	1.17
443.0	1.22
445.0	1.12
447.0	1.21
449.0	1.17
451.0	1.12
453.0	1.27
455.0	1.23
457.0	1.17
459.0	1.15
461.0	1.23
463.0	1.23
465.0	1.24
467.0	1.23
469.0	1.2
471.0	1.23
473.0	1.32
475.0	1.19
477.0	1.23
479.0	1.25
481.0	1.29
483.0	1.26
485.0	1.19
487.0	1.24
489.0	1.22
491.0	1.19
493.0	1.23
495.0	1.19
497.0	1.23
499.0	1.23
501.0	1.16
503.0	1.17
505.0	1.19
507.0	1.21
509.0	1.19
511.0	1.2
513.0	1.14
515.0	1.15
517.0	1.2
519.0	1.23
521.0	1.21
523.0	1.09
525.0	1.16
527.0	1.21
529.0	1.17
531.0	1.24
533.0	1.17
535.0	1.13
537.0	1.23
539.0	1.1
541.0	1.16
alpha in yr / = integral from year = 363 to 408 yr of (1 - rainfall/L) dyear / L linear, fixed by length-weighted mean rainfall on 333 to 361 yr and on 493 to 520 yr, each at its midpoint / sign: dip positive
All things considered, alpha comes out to 1.55 yr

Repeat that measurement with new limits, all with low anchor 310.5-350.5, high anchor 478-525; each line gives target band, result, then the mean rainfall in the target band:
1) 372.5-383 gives 0.5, 1.12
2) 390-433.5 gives 0.6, 1.16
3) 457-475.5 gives -0.5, 1.22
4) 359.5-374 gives 0.3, 1.14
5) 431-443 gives 0.0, 1.18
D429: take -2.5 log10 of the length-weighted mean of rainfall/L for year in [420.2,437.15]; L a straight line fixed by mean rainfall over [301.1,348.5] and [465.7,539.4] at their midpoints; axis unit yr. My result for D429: 0.01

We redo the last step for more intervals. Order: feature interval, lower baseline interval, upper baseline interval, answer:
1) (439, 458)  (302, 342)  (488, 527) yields -0.008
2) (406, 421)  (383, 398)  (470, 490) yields -0.001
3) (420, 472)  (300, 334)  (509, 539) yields -0.020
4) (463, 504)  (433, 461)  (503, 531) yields -0.037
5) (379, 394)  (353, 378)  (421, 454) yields 0.014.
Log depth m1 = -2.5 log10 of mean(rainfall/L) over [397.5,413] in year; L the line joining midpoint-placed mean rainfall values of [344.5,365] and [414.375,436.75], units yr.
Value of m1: 0.03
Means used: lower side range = 1.17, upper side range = 1.18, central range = 1.15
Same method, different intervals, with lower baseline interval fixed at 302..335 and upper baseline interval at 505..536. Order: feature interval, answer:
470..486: -0.06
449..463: -0.02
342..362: -0.01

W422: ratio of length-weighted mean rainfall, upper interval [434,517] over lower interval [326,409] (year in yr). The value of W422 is 1.1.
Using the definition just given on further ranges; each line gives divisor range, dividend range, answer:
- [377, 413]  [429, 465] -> 1.04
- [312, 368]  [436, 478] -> 1.04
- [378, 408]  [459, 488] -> 1.09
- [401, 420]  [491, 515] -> 1.03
